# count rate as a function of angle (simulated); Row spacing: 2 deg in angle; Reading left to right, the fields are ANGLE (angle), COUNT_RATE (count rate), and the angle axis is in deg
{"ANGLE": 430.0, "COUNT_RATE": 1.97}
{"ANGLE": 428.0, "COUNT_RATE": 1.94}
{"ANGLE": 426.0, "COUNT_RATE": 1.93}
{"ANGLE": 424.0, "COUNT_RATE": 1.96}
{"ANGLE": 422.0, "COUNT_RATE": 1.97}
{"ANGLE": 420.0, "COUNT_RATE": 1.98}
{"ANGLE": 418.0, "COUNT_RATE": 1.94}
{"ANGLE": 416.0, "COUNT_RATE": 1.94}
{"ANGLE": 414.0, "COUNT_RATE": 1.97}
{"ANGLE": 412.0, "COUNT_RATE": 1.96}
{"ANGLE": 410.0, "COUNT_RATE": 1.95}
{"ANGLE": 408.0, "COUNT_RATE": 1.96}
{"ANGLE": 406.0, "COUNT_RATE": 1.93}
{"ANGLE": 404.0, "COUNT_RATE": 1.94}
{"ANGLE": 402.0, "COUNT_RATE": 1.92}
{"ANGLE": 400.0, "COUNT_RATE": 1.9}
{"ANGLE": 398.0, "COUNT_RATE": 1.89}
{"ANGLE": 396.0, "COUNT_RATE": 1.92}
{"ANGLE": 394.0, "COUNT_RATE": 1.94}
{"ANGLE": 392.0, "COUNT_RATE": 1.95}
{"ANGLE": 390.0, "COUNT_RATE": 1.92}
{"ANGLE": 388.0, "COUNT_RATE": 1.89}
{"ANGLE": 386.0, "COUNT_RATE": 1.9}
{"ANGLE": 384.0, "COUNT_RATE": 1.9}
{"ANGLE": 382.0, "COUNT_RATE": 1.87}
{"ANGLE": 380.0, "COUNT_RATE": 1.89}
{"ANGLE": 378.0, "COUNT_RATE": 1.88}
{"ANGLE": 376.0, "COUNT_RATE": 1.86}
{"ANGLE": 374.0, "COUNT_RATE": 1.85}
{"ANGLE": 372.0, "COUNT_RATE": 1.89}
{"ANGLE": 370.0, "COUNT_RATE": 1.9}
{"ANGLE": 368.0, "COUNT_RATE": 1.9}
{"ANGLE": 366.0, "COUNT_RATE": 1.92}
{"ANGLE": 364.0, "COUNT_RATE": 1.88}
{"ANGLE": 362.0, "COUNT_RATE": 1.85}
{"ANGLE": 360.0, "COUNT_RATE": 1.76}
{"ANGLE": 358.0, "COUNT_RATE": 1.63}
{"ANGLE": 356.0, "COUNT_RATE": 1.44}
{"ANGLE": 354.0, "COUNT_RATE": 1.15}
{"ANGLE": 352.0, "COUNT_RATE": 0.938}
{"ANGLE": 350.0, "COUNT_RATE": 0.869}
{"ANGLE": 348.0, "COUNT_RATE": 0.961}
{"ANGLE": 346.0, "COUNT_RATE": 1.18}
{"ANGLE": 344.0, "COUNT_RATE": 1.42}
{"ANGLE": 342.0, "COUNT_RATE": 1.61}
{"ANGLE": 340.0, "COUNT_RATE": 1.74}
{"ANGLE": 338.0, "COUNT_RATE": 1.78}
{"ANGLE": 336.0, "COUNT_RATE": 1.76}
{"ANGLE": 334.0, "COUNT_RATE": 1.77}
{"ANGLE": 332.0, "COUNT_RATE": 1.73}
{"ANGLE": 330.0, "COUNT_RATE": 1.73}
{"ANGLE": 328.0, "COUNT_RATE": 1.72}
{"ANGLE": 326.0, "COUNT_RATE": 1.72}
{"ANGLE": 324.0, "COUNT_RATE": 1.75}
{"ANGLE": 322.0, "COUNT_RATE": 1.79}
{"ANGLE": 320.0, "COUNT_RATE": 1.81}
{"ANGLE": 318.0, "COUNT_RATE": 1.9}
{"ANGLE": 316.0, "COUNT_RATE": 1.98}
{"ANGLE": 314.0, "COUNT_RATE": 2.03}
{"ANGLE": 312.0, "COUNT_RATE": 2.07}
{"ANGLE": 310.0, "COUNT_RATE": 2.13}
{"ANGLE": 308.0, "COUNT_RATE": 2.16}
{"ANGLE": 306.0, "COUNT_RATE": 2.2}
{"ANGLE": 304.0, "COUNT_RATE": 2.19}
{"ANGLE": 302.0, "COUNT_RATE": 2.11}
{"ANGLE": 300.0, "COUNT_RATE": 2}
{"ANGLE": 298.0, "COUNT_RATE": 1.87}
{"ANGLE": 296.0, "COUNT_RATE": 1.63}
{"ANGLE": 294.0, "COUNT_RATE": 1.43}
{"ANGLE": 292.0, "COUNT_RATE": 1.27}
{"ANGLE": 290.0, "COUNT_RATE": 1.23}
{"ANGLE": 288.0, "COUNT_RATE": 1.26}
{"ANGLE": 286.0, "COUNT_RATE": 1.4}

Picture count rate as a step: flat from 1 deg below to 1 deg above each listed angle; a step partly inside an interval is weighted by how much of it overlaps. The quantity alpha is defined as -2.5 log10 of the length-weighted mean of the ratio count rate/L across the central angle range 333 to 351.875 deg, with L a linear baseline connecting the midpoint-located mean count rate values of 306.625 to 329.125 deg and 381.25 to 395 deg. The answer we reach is 0.32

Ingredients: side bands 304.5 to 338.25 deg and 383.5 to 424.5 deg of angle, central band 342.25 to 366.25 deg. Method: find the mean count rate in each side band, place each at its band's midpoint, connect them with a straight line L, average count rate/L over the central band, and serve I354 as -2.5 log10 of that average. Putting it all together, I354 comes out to 0.33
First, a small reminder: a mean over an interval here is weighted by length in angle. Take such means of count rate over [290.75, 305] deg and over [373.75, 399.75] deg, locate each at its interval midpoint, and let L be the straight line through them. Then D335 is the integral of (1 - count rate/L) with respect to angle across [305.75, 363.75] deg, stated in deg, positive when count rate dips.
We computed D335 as 4.8 deg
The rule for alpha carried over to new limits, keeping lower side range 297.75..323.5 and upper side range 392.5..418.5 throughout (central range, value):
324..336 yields 0.153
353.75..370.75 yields 0.138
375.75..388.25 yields 0.040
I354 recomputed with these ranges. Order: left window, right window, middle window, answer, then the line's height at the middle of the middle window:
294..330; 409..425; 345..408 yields 0.126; 1.95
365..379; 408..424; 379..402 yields 0.005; 1.92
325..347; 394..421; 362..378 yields -0.057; 1.79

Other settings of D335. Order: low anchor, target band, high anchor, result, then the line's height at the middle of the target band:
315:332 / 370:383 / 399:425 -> 0.08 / 1.89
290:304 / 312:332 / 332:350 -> -2.97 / 1.6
